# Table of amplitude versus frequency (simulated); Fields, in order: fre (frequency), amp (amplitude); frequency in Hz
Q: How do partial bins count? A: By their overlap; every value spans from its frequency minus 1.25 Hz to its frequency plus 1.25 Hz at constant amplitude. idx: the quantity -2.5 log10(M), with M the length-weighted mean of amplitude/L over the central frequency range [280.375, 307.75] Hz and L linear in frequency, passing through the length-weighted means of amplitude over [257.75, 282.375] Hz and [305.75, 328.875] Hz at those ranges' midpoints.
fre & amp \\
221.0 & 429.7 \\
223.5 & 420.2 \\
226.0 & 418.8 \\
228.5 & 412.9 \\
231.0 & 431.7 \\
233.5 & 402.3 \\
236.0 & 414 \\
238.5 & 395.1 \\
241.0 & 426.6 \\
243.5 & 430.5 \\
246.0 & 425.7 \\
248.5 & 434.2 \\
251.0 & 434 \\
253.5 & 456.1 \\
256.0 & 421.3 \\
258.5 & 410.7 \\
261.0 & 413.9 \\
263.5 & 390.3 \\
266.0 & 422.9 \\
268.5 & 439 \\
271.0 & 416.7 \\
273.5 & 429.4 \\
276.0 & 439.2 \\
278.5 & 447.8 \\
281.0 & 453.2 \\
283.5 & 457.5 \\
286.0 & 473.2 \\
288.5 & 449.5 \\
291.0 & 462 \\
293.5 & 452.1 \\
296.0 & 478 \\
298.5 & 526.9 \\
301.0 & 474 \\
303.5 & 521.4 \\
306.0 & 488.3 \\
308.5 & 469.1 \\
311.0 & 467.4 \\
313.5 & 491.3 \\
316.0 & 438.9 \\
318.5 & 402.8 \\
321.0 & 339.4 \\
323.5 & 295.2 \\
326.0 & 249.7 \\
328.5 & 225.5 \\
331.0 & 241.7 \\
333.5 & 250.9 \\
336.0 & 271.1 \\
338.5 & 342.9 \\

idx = -0.17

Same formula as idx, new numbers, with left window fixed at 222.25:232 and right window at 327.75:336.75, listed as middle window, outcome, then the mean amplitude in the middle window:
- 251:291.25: -0.25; 436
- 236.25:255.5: -0.10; 428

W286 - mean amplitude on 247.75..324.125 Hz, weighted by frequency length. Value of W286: 443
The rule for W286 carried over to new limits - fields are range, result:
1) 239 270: 425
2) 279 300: 468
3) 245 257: 435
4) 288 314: 481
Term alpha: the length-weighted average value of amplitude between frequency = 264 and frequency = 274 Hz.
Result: 424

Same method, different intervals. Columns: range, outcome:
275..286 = 452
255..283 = 427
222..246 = 417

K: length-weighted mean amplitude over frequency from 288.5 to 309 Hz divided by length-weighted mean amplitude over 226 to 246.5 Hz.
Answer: 1.2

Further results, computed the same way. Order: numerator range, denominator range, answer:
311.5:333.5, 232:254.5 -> 0.79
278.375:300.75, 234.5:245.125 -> 1.12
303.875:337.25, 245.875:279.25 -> 0.84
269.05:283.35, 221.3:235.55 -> 1.05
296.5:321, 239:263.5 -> 1.10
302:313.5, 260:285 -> 1.13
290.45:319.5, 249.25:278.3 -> 1.11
